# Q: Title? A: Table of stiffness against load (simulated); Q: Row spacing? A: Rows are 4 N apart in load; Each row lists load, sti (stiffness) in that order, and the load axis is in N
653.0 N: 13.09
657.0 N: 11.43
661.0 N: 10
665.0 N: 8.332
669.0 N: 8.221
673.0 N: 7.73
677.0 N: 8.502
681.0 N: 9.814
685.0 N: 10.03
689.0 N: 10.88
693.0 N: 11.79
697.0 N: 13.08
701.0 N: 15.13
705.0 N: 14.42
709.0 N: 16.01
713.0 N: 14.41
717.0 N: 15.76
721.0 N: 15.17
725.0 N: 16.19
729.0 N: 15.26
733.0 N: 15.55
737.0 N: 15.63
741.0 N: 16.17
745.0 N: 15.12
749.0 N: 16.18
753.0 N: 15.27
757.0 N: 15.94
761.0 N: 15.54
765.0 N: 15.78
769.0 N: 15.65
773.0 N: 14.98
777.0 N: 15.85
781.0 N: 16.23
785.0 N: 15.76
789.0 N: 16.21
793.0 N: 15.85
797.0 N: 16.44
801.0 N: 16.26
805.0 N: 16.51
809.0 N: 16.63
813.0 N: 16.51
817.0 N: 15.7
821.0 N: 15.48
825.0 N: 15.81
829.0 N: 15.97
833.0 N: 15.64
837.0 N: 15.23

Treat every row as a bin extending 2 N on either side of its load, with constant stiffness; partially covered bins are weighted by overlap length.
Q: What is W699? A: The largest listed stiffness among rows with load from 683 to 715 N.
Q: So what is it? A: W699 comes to 16.01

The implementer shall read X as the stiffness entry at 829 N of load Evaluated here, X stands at 15.97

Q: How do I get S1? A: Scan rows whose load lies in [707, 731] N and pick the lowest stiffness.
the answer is 14.41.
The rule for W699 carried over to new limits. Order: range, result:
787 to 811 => 16.63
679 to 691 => 10.88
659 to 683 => 10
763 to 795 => 16.23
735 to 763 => 16.18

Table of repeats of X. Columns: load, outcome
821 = 15.48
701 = 15.13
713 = 14.41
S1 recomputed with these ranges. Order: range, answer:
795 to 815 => 16.26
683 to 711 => 10.03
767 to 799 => 14.98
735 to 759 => 15.12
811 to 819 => 15.7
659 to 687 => 7.73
